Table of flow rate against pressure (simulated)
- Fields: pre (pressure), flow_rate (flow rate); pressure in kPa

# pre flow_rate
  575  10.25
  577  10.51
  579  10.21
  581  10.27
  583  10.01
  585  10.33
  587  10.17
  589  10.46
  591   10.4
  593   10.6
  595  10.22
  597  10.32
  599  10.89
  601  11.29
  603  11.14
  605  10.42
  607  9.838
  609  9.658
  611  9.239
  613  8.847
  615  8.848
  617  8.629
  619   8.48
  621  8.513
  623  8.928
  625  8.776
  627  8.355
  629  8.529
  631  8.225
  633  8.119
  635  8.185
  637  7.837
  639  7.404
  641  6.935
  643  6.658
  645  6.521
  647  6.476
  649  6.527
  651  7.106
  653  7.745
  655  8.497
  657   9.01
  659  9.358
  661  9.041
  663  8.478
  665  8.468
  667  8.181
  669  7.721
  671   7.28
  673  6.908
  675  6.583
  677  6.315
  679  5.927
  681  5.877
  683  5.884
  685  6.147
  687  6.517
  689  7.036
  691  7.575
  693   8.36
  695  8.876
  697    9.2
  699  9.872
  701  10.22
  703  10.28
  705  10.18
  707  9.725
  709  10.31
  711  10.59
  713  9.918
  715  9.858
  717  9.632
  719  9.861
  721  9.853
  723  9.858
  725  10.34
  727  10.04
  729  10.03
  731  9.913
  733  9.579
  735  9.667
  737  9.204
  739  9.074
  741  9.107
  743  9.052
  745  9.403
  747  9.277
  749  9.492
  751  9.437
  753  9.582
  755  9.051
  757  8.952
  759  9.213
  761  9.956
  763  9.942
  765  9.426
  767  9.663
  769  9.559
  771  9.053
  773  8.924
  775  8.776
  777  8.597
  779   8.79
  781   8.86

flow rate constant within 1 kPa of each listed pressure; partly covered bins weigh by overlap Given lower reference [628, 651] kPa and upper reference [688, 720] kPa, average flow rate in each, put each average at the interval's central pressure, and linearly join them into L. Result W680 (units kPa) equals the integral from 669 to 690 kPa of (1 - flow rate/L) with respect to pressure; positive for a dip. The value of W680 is 5.2 kPa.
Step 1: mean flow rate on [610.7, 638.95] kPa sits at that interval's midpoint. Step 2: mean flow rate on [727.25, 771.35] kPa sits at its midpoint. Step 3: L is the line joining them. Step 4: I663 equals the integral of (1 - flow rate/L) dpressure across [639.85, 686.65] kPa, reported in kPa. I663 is 8.0 kPa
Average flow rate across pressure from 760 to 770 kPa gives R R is 9.71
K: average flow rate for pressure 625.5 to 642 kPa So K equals 7.97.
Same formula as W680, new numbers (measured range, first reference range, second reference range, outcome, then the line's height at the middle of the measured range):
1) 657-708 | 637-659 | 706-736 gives 3.45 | 8.61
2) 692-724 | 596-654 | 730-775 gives -2.44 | 9.09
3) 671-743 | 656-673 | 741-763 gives 0.61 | 8.84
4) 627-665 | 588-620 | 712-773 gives 7.68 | 9.83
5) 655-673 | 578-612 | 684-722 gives 2.30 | 9.58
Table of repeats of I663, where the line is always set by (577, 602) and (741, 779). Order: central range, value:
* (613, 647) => 7.1 kPa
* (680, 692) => 4.0 kPa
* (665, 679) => 3.8 kPa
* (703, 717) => -0.7 kPa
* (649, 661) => 2.1 kPa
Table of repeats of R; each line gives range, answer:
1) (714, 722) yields 9.8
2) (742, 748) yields 9.24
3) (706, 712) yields 10.2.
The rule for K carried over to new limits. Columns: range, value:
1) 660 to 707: 7.91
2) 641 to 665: 7.76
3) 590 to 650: 8.83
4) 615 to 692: 7.61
